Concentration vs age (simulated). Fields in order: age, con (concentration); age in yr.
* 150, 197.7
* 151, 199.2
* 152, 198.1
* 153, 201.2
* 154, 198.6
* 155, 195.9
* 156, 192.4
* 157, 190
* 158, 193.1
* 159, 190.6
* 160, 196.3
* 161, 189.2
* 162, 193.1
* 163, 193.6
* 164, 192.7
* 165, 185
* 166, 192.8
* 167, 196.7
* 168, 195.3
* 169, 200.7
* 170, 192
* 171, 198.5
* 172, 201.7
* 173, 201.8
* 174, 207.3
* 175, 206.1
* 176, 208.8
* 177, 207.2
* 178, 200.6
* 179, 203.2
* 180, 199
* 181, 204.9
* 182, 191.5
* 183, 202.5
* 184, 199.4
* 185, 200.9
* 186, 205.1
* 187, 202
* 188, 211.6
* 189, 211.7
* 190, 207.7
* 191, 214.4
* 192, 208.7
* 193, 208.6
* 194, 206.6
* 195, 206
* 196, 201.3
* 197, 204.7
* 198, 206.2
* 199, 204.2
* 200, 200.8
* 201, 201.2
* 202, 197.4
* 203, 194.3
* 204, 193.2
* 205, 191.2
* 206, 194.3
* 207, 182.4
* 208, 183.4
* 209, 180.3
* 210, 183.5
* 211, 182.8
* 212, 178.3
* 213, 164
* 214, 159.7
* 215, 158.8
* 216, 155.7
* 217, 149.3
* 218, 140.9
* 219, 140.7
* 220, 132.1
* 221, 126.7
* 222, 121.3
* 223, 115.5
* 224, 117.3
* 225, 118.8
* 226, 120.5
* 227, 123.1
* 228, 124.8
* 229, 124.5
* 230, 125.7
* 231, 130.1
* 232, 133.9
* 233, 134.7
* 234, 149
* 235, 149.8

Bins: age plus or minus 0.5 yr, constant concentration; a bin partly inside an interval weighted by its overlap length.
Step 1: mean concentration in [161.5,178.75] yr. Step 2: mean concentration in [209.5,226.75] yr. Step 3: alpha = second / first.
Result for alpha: 0.73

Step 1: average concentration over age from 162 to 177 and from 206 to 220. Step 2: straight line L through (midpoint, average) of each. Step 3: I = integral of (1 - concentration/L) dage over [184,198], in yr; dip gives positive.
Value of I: -1.87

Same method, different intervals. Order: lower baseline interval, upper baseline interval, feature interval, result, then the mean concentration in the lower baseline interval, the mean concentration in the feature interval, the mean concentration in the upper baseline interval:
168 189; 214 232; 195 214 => -3.5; 202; 191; 132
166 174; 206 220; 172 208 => -3.8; 198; 202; 166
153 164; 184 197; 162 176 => 0.0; 194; 198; 207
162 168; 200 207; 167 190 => -1.1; 192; 202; 195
